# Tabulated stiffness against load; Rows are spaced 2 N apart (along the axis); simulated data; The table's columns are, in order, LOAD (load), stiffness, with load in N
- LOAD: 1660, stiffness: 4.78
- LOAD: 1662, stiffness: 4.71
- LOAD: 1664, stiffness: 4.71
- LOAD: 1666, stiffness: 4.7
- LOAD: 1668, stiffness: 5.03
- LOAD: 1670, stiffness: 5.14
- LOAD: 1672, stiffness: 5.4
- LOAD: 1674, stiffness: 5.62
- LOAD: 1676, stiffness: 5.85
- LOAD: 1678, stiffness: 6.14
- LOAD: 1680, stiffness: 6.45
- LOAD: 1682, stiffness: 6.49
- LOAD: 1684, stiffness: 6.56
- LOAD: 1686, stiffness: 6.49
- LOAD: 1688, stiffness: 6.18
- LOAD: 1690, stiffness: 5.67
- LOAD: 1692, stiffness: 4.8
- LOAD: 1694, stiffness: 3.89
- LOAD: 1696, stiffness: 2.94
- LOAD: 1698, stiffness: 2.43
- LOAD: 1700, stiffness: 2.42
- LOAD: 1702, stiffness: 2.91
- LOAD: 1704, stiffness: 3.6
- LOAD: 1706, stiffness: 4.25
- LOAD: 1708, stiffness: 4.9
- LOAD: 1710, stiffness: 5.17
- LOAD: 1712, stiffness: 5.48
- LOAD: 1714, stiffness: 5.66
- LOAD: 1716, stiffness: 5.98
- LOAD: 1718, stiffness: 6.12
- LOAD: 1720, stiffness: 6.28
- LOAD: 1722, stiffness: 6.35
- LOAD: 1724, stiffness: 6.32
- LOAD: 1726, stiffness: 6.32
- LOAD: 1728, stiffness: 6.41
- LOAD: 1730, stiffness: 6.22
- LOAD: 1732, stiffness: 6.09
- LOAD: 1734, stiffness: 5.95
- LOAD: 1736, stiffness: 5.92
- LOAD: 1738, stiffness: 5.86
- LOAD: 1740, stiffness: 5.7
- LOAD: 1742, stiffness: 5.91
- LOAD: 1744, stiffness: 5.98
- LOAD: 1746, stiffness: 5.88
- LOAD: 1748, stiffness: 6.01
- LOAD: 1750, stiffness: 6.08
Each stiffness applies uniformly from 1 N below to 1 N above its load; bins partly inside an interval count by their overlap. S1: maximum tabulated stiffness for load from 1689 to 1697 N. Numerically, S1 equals 5.67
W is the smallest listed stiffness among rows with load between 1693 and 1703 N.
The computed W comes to 2.42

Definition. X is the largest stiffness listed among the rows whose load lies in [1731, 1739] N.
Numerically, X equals 6.09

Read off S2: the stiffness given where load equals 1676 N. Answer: 5.85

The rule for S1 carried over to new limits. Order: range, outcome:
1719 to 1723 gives 6.35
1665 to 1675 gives 5.62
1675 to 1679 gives 6.14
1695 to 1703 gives 2.94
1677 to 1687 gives 6.56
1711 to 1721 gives 6.28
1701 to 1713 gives 5.48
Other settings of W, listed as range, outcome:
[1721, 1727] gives 6.32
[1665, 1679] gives 4.7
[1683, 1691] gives 5.67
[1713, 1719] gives 5.66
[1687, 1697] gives 2.94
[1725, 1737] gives 5.92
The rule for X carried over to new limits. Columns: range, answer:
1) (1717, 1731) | 6.41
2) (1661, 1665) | 4.71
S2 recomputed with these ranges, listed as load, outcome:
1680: 6.45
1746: 5.88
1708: 4.9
